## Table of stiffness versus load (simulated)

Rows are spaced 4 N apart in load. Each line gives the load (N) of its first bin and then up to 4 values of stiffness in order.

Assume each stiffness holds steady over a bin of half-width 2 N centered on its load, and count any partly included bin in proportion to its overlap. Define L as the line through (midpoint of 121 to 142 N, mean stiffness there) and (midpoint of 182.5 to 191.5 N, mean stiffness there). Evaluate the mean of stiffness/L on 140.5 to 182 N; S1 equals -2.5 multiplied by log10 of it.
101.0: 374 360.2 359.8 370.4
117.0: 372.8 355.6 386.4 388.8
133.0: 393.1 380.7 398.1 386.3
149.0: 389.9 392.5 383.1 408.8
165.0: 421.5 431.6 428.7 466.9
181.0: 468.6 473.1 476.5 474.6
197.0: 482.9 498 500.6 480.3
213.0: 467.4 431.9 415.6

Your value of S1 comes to 0.047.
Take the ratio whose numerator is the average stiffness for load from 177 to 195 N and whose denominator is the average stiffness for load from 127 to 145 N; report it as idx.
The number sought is 1.2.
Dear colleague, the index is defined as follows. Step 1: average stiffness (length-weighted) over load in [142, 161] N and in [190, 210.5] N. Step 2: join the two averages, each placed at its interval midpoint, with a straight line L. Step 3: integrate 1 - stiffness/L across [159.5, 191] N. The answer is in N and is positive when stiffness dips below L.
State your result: -0.71 N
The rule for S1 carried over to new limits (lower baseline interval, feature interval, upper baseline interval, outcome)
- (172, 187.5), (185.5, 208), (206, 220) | -0.06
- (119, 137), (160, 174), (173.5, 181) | 0.05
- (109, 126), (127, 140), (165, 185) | 0.01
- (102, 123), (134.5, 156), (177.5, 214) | 0.06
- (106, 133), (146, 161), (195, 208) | 0.08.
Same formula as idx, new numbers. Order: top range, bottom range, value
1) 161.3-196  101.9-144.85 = 1.20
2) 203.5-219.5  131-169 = 1.18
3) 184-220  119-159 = 1.23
